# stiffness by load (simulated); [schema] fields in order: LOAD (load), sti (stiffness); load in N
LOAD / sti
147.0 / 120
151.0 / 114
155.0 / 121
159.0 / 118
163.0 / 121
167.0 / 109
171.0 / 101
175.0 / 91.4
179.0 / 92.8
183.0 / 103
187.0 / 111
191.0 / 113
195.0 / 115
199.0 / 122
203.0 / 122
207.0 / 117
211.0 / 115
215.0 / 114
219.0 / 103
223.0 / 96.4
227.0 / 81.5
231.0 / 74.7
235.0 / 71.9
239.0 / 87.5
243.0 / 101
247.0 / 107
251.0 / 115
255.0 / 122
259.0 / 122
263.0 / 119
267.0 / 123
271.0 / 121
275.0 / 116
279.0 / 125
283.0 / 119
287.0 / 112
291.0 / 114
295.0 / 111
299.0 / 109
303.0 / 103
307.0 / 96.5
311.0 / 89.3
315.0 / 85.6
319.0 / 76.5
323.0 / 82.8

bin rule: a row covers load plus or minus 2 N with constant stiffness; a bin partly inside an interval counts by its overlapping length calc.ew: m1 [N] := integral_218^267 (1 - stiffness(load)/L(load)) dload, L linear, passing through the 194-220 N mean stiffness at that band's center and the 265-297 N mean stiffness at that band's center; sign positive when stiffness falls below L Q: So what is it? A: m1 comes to 6.64 N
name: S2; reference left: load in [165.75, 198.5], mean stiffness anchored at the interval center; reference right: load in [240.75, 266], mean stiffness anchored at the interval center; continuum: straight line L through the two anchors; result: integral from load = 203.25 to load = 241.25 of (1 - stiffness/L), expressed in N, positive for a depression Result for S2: 4.6 N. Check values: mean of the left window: 105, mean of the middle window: 96.9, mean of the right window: 114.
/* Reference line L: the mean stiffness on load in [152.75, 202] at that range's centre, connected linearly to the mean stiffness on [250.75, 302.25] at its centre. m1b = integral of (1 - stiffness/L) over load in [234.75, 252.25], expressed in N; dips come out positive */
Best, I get 2.6 N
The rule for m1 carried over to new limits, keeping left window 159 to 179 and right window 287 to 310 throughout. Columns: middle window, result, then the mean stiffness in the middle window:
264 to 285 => -2.9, 121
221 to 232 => 2.2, 85.1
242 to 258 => -1.0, 113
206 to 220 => -0.9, 113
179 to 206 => -1.8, 113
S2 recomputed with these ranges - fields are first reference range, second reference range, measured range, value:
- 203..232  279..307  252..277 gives -2.9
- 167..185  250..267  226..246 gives 5.2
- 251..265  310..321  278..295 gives -2.4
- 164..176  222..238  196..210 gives -4.5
